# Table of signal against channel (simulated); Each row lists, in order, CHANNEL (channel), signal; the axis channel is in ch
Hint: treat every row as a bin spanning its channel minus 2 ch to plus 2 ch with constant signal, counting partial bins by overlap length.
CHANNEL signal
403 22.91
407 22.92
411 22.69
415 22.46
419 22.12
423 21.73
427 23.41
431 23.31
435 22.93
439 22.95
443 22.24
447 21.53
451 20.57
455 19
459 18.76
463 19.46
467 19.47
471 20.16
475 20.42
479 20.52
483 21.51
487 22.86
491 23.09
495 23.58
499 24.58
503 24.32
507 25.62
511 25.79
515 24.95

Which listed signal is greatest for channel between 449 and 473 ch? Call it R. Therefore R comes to 20.57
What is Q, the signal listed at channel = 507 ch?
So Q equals 25.62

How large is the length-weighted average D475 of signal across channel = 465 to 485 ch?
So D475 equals 20.4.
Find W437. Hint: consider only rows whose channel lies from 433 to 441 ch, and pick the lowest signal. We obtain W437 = 22.93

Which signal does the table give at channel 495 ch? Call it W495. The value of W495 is 23.58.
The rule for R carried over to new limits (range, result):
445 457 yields 21.53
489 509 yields 25.62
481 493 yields 23.09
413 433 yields 23.41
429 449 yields 23.31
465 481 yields 20.52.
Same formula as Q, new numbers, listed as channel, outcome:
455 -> 19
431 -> 23.31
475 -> 20.42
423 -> 21.73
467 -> 19.47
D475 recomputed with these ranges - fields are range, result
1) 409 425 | 22.2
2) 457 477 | 19.7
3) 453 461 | 18.9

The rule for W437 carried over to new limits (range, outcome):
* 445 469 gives 18.76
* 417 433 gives 21.73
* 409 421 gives 22.12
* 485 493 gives 22.86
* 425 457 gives 19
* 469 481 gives 20.16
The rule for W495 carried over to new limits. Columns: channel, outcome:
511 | 25.79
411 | 22.69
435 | 22.93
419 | 22.12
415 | 22.46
